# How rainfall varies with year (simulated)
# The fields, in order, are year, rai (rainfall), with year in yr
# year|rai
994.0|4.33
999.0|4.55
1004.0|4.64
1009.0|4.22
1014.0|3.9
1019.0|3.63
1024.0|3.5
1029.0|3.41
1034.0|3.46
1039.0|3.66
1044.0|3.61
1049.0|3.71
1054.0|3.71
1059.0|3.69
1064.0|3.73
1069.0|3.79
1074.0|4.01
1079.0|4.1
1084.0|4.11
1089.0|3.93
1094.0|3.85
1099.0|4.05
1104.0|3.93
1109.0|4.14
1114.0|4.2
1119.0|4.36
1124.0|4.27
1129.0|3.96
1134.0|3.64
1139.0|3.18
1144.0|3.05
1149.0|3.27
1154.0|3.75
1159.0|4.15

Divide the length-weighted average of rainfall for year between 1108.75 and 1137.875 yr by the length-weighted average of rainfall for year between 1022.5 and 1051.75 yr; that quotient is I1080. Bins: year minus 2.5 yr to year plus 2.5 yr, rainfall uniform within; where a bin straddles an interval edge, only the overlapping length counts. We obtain 1.1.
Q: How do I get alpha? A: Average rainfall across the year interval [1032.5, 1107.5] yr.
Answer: 3.83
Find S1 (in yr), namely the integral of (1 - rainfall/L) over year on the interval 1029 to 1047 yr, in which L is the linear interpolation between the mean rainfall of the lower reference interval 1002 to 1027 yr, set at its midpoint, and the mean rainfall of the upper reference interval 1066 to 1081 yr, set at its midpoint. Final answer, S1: 1.8 yr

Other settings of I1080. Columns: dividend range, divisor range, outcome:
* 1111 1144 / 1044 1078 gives 1.03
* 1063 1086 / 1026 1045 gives 1.12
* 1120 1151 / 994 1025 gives 0.87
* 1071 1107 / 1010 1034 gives 1.10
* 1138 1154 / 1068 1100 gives 0.82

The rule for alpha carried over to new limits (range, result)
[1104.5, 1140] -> 4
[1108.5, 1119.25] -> 4.22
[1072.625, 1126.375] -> 4.09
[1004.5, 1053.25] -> 3.72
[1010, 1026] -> 3.73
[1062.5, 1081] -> 3.91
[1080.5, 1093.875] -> 4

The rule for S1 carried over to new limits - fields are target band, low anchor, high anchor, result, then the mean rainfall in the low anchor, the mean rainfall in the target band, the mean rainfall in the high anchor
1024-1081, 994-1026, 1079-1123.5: 5.42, 4.1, 3.7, 4.08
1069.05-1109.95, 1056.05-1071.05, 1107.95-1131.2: -0.55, 3.73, 4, 4.19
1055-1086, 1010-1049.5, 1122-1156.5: -2.43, 3.63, 3.89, 3.58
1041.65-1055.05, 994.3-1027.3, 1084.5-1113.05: 1.22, 4.07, 3.67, 4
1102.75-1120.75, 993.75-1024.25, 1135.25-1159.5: -2.74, 4.14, 4.16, 3.43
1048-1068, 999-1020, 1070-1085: 1.79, 4.18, 3.72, 4.04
